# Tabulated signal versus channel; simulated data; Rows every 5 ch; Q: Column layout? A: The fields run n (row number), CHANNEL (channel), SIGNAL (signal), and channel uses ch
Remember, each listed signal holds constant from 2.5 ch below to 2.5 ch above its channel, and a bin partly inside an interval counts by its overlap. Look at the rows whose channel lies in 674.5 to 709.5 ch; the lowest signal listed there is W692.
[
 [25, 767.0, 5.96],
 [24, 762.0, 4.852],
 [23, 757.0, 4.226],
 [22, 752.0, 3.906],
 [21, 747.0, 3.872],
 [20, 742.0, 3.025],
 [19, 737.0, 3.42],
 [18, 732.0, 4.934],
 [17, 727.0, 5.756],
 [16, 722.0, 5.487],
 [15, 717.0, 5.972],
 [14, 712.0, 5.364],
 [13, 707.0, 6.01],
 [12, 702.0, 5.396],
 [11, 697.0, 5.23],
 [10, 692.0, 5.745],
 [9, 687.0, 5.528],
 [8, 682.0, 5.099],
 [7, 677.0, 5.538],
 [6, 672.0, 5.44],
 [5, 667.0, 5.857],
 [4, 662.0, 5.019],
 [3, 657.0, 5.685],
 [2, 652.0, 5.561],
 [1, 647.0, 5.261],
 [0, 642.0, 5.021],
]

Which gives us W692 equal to 5.099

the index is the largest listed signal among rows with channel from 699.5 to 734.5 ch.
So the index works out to 6.01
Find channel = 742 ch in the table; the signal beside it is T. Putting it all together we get 3.025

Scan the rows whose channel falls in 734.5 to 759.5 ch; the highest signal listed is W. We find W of 4.226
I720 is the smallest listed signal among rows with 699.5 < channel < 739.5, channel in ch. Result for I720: 3.42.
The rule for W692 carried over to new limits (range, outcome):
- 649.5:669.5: 5.019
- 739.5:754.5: 3.025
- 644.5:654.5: 5.261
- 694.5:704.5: 5.23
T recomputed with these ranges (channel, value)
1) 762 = 4.852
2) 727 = 5.756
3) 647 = 5.261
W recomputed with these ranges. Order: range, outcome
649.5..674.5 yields 5.857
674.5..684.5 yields 5.538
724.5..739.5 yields 5.756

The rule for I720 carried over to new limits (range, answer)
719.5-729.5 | 5.487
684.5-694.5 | 5.528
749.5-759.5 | 3.906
